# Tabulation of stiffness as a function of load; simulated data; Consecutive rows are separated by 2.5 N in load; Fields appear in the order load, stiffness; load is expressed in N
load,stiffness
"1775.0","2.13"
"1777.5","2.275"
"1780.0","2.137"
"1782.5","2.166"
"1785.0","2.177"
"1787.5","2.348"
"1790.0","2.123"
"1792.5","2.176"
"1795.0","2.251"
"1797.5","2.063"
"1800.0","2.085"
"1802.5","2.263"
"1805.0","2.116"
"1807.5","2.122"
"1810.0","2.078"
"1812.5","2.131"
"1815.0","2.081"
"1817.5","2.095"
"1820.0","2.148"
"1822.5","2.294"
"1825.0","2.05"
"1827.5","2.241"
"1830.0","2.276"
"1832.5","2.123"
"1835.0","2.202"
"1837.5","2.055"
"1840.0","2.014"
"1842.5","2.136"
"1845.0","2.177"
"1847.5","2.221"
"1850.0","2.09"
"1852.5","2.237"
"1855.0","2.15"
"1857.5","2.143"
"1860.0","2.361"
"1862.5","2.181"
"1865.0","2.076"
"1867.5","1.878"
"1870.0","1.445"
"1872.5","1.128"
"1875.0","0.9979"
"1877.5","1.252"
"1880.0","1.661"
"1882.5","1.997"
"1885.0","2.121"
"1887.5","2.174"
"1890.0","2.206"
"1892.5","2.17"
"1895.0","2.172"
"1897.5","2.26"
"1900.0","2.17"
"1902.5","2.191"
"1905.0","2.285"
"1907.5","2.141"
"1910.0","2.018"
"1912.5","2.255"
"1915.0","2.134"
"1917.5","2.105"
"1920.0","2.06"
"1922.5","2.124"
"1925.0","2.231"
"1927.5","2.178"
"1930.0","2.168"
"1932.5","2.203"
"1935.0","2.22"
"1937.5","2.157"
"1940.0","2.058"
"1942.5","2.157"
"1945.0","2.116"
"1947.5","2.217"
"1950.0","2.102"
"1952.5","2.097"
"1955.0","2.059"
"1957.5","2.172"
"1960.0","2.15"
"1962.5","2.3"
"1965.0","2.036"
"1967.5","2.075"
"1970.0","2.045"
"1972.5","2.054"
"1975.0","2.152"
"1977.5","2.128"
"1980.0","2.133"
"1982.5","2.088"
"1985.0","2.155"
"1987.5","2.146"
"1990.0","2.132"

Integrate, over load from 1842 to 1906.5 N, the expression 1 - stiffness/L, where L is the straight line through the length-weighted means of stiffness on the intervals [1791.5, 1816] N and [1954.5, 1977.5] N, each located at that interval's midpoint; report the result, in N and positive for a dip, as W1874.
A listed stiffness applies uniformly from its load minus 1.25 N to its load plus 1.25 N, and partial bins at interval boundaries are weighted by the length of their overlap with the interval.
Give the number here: 4.07 N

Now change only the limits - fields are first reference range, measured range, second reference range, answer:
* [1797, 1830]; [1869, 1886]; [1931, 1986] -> 5.02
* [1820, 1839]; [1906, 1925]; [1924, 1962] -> 0.27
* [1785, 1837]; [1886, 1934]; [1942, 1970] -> -0.69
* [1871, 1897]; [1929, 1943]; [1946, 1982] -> -1.06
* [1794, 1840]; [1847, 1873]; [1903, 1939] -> 1.71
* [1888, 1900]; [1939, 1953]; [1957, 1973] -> 0.08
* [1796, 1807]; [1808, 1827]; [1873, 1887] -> -0.97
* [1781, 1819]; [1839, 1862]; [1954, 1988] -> -0.32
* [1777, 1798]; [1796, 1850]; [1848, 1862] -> 1.32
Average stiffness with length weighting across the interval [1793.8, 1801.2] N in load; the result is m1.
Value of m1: 2.13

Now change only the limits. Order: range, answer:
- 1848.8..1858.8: 2.16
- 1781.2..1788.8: 2.23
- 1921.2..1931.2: 2.17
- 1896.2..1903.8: 2.21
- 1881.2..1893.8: 2.13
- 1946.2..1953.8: 2.14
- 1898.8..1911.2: 2.16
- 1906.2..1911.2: 2.08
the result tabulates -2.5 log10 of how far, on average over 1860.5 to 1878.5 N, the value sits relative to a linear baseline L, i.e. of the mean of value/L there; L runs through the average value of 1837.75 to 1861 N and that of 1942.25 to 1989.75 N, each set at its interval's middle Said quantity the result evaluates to 0.32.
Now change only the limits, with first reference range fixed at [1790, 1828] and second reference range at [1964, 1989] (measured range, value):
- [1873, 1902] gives 0.114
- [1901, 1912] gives -0.023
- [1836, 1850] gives 0.008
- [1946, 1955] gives -0.009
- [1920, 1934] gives -0.029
